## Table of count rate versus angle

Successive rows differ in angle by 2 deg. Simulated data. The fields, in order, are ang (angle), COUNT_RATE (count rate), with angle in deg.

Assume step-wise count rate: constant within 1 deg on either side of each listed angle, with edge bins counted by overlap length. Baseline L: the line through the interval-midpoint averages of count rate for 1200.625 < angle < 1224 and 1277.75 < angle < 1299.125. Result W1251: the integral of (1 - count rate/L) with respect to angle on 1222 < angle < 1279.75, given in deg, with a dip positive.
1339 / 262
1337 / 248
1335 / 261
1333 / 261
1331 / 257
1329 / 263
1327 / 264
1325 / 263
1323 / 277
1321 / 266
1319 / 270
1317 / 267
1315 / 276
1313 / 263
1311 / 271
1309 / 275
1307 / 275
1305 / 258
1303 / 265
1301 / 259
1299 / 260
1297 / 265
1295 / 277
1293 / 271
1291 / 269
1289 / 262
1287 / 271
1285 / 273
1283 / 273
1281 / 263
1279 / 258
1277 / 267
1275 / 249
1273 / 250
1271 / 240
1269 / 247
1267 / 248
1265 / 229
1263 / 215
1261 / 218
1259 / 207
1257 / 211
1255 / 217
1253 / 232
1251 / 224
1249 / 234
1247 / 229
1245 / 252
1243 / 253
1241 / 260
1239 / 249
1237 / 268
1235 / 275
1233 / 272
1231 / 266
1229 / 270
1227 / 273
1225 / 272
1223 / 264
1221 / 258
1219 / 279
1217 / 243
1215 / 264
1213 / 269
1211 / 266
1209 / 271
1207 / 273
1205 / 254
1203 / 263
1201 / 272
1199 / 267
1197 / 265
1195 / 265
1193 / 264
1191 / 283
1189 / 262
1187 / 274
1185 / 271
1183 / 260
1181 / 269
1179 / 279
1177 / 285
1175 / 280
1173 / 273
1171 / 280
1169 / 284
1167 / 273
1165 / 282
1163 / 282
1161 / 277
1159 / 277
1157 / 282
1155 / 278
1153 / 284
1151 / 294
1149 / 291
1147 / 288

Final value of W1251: 4.26 deg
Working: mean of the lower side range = 264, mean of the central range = 246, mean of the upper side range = 268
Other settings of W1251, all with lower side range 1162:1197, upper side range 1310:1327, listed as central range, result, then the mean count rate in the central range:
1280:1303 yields 0.2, 267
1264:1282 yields 1.4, 250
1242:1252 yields 1.2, 238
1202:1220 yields 0.5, 265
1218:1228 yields 0.1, 269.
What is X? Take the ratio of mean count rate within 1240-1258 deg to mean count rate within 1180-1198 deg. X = 0.9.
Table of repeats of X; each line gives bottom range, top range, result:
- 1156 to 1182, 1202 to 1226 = 0.95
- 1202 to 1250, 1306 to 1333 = 1.02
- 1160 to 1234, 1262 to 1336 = 0.97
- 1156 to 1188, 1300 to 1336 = 0.96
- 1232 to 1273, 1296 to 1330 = 1.12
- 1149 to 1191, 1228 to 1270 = 0.87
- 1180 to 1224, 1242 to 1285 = 0.90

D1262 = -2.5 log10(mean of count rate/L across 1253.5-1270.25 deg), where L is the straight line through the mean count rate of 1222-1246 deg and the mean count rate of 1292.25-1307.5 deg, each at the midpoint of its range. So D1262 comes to 0.18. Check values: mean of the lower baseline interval 264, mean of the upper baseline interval 266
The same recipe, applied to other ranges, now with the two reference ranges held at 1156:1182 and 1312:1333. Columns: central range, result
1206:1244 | 0.035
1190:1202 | 0.029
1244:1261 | 0.204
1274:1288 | 0.020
